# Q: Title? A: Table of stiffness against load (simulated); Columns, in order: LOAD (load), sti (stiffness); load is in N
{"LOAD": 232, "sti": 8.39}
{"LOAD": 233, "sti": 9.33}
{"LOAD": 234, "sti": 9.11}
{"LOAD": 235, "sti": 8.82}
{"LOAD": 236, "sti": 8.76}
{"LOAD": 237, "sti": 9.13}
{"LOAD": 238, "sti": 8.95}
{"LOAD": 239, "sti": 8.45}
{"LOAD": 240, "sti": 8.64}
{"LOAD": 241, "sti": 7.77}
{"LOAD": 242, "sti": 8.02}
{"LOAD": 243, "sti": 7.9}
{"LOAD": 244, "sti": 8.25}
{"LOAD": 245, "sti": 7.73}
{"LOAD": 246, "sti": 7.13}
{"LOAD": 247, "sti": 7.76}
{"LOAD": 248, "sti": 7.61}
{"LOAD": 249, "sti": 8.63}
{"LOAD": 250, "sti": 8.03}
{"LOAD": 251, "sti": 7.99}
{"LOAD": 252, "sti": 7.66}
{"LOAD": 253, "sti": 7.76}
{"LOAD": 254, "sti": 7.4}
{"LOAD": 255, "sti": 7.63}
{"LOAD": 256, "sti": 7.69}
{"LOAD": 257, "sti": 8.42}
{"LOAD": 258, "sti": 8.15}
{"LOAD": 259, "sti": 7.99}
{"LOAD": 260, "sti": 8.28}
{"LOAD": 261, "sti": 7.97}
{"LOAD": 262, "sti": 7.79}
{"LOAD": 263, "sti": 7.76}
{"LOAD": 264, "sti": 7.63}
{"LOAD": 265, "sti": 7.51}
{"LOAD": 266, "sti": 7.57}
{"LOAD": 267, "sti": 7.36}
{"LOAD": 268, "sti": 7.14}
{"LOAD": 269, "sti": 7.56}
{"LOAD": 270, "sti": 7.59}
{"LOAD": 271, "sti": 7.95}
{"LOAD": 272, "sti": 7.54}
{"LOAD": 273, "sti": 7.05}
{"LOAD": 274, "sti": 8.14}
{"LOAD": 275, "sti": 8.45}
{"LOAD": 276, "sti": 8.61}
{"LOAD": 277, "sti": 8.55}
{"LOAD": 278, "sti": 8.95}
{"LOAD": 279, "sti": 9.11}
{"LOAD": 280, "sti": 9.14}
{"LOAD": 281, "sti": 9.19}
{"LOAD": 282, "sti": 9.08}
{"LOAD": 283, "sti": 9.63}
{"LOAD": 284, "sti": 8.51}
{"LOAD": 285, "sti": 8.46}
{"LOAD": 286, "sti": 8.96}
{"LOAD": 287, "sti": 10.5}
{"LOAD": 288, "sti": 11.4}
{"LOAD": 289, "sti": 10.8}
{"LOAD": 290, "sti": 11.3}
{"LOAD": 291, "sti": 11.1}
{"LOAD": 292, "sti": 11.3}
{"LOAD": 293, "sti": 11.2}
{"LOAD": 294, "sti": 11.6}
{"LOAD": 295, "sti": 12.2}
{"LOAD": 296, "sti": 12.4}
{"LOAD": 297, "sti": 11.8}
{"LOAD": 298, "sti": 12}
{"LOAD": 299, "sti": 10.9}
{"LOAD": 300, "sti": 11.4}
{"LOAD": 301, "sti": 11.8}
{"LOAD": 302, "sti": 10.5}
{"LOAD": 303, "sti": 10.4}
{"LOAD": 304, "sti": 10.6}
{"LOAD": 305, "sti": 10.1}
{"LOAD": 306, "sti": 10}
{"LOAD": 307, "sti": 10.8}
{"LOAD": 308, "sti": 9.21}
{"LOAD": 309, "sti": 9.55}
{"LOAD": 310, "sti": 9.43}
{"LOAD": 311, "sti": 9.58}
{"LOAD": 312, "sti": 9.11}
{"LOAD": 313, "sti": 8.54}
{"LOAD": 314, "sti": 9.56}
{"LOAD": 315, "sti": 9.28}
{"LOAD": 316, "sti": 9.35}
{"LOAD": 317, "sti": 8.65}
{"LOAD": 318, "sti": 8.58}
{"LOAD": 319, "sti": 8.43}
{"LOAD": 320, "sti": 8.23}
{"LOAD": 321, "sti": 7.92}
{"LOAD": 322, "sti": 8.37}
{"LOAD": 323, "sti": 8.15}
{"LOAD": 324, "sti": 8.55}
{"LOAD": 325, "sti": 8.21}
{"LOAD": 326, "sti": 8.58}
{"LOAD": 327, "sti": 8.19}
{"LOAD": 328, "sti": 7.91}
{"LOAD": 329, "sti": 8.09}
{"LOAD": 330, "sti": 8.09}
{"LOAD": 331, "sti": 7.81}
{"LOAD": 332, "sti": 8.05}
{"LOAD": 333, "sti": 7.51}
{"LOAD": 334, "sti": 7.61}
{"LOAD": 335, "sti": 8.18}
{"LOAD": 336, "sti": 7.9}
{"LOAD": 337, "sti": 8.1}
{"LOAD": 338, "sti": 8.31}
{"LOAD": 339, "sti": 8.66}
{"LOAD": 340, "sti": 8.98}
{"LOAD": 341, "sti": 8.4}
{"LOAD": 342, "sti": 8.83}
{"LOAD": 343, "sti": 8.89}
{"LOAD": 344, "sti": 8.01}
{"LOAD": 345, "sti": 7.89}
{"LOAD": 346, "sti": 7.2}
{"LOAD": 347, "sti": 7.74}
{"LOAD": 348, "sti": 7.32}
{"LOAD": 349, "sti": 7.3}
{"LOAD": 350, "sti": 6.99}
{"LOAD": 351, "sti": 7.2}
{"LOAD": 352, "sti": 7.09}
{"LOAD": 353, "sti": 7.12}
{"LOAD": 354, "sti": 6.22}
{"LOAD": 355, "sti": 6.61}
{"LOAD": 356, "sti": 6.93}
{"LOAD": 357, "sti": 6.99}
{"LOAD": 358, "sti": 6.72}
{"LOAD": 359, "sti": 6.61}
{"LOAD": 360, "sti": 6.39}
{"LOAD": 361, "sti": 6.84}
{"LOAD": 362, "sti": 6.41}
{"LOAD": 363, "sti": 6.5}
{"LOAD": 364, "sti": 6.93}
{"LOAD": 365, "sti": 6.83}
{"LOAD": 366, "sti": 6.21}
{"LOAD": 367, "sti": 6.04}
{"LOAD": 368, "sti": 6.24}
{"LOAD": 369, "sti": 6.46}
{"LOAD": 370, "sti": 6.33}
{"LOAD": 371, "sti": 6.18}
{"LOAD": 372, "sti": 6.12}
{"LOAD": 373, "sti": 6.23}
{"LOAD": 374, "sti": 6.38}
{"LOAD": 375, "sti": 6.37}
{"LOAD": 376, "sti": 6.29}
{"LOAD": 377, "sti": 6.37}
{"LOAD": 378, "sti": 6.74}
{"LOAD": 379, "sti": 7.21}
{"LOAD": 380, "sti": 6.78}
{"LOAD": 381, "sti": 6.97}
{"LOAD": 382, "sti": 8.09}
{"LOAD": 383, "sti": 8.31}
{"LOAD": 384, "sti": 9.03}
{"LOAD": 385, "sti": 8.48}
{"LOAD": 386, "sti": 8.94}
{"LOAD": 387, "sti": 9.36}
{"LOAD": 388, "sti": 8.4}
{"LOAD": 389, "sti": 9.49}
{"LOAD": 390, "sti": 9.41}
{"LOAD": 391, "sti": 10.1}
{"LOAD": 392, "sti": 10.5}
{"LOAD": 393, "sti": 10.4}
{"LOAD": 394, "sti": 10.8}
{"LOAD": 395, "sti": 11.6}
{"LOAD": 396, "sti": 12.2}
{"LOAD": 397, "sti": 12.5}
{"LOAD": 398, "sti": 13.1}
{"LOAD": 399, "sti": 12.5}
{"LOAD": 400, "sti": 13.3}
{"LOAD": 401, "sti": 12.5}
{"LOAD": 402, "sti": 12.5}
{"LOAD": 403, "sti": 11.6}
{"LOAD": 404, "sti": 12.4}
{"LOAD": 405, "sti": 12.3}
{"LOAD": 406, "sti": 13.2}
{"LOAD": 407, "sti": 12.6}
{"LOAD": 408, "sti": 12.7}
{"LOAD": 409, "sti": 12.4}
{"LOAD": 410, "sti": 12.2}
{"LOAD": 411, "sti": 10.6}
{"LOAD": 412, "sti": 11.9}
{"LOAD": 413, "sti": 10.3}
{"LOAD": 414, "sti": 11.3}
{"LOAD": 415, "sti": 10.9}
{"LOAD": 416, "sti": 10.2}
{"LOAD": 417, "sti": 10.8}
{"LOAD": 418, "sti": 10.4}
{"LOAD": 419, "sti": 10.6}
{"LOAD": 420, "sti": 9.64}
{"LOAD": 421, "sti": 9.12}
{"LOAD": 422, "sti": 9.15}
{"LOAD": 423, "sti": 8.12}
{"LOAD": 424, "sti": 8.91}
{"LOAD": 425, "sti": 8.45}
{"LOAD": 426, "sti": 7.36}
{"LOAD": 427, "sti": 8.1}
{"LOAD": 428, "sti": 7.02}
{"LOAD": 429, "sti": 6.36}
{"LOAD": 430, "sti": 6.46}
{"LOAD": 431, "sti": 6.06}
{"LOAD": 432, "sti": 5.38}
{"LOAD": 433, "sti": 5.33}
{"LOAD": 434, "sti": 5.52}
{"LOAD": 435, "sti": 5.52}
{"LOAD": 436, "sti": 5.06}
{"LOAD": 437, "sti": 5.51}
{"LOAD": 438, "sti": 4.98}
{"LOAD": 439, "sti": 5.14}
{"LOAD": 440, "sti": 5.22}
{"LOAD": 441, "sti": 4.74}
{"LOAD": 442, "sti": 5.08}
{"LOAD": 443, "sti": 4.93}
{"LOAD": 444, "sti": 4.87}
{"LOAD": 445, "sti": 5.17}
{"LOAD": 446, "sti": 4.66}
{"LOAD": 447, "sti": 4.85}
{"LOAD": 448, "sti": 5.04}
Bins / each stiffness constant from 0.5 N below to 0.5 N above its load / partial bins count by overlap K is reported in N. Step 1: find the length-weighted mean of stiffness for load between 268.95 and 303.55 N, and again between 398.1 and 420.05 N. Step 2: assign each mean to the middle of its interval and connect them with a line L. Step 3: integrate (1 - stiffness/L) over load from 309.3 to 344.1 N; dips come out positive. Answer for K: 6.7 N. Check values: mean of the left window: 9.89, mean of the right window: 11.7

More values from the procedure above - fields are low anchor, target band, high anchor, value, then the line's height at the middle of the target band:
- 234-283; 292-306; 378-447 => -4.92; 8.33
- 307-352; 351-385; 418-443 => 4.29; 7.76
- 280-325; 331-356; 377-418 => 6.04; 10.2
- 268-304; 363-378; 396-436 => 5.35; 9.91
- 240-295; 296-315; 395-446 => -3.62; 8.67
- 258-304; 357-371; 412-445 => 3.00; 8.28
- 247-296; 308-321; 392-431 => 0.45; 9.32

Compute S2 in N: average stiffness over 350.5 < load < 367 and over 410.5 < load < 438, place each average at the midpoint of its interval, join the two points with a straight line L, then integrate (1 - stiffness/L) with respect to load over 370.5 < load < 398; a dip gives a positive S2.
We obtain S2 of -4.6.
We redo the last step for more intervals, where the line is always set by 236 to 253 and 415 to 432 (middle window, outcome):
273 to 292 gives -2.8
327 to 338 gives 0.5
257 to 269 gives 0.6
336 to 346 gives 0.0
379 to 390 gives 0.1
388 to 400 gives -3.8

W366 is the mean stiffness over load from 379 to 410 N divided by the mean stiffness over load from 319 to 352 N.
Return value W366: 1.3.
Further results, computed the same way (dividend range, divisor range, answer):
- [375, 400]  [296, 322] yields 0.95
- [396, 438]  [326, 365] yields 1.29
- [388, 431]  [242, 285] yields 1.31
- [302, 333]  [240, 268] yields 1.14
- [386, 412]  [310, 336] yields 1.36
